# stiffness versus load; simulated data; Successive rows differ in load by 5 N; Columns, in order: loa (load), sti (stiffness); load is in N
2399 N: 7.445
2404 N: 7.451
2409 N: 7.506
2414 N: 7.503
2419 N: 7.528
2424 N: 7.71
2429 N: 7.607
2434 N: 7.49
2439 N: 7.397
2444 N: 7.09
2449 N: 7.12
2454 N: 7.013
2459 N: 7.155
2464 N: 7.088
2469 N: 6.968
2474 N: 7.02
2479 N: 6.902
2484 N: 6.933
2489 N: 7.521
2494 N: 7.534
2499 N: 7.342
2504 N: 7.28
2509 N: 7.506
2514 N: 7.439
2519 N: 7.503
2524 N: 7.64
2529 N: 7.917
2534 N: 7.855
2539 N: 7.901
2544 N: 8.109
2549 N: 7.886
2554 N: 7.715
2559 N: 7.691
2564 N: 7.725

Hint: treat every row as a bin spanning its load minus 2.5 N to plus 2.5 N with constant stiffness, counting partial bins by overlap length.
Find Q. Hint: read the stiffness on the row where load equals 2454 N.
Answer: 7.013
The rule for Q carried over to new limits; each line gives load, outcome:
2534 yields 7.855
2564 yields 7.725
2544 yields 8.109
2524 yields 7.64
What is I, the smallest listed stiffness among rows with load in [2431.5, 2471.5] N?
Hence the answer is 6.968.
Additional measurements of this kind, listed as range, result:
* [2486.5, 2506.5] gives 7.28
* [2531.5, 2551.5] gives 7.855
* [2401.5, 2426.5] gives 7.451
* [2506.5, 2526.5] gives 7.439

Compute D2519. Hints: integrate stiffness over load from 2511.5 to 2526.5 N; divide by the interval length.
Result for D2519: 7.53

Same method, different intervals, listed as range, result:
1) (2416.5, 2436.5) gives 7.58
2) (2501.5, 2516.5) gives 7.41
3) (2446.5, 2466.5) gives 7.09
